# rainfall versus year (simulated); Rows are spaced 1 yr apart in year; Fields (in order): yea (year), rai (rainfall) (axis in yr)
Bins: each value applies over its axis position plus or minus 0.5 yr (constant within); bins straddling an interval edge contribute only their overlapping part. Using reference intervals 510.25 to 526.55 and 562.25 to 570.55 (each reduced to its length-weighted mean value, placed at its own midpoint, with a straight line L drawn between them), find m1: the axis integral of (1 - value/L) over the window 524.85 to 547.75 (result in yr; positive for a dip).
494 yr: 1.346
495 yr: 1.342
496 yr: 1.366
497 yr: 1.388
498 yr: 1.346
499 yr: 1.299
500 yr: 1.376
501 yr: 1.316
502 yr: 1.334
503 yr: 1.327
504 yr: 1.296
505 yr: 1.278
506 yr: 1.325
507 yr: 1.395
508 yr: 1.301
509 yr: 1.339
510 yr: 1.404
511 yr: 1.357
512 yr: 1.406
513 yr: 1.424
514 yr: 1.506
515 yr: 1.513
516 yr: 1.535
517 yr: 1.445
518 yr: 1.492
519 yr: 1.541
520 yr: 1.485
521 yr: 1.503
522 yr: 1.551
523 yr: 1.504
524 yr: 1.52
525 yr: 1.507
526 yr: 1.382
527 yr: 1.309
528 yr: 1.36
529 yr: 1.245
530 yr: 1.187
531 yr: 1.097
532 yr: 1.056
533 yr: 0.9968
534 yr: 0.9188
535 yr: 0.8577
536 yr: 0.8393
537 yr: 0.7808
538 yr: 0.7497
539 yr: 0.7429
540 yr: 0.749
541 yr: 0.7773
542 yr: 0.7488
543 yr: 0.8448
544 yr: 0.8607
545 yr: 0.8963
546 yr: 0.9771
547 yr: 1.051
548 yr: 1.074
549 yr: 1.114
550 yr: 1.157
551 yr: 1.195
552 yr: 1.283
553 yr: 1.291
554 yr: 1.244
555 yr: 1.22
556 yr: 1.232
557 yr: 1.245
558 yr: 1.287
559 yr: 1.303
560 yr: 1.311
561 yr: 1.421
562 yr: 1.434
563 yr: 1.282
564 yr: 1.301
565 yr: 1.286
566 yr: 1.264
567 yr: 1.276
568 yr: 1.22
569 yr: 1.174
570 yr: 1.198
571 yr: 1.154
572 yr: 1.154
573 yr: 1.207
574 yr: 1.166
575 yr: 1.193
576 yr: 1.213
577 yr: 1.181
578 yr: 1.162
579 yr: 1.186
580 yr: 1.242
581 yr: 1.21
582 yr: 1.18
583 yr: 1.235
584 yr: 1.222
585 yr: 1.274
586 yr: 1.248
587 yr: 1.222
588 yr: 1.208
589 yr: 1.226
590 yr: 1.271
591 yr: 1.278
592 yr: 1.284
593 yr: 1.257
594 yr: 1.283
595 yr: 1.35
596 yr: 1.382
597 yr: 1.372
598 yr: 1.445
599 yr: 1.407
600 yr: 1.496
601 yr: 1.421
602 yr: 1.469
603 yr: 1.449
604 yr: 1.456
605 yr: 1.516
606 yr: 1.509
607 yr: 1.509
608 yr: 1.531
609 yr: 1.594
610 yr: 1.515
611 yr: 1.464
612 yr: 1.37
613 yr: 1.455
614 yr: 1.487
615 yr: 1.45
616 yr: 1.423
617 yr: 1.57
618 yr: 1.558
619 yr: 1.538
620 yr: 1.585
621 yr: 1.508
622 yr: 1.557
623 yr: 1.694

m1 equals 6.7 yr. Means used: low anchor 1.48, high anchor 1.26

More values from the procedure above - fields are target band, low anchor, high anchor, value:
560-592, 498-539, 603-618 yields 4.1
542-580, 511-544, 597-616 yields 3.8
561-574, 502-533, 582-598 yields 0.6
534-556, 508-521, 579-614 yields 6.8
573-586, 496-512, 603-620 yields 2.2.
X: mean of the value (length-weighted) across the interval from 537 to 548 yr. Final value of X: 0.848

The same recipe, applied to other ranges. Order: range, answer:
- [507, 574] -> 1.21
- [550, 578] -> 1.25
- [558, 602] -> 1.27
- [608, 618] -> 1.49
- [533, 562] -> 1.05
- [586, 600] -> 1.31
